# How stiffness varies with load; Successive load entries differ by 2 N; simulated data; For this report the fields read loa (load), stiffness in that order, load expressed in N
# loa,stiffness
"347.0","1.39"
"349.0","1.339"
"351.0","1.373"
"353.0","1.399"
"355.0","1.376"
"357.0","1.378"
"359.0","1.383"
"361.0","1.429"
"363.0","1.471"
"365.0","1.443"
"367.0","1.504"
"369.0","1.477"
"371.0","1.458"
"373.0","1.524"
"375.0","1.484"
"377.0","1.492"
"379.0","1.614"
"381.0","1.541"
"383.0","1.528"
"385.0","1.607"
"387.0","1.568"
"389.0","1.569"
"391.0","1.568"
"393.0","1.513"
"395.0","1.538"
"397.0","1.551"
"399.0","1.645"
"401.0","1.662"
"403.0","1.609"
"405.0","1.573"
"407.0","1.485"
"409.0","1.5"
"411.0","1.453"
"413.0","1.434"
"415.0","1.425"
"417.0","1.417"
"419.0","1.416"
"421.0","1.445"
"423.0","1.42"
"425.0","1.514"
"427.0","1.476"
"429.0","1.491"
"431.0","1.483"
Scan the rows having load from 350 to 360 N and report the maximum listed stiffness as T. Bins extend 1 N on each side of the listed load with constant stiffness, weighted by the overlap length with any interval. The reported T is 1.399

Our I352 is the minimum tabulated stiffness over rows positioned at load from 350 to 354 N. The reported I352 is 1.373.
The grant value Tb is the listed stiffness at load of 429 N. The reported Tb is 1.491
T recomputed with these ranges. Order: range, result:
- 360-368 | 1.504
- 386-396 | 1.569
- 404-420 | 1.573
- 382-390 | 1.607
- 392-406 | 1.662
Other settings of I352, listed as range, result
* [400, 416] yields 1.425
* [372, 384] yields 1.484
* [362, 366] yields 1.443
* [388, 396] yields 1.513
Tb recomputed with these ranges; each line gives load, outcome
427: 1.476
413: 1.434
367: 1.504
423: 1.42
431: 1.483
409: 1.5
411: 1.453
